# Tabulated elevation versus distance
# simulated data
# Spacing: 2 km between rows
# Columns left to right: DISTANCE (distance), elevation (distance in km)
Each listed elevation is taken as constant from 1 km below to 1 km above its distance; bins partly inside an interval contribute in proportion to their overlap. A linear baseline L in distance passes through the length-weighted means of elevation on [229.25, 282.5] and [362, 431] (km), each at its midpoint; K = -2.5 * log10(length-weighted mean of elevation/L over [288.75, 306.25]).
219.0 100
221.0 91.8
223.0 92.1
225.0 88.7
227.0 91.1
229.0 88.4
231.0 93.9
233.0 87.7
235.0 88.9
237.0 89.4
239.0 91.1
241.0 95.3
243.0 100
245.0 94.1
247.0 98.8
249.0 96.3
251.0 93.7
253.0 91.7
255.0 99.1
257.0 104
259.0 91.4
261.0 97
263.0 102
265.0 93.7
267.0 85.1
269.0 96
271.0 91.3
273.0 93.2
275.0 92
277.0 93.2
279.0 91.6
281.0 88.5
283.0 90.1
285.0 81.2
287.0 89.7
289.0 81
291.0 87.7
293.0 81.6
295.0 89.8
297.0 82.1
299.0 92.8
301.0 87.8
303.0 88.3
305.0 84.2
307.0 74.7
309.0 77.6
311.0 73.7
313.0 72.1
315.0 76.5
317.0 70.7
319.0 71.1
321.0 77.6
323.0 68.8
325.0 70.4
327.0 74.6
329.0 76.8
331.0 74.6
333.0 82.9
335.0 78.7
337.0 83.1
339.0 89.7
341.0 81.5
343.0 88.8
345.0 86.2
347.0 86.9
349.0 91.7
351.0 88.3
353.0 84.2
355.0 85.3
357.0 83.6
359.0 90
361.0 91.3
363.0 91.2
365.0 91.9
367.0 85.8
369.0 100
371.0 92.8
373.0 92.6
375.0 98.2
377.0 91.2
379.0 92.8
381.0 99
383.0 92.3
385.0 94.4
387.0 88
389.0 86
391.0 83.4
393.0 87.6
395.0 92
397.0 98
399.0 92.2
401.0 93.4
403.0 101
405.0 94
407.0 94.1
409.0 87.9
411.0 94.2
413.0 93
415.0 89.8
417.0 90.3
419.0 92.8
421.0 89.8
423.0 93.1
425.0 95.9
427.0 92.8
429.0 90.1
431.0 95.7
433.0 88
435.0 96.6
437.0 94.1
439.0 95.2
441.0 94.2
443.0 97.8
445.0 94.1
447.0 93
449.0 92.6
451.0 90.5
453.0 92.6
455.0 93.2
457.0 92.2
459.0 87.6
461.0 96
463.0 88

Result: 0.086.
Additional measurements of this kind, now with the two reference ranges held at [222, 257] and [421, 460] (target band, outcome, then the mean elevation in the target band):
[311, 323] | 0.26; 73.2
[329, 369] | 0.08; 86.2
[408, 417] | 0.02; 91.1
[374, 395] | 0.02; 91.3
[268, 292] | 0.04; 89.6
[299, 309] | 0.11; 84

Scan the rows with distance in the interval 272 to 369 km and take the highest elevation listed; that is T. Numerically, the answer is 100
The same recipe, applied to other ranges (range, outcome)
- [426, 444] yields 97.8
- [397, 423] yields 101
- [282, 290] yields 90.1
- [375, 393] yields 99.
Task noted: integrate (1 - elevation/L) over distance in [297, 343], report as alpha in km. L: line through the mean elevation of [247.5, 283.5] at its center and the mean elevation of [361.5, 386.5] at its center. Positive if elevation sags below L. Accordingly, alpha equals 7.3 km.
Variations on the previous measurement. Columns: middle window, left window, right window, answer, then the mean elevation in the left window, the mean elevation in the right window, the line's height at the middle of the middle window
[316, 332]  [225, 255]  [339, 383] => 3.2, 93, 90.2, 91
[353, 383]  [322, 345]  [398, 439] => -2.4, 79.4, 93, 84.9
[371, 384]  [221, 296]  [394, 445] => -0.2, 91.9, 93.5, 93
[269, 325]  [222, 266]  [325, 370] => 4.0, 94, 85.4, 89.6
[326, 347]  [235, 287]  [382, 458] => 2.5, 93.4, 92.5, 93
